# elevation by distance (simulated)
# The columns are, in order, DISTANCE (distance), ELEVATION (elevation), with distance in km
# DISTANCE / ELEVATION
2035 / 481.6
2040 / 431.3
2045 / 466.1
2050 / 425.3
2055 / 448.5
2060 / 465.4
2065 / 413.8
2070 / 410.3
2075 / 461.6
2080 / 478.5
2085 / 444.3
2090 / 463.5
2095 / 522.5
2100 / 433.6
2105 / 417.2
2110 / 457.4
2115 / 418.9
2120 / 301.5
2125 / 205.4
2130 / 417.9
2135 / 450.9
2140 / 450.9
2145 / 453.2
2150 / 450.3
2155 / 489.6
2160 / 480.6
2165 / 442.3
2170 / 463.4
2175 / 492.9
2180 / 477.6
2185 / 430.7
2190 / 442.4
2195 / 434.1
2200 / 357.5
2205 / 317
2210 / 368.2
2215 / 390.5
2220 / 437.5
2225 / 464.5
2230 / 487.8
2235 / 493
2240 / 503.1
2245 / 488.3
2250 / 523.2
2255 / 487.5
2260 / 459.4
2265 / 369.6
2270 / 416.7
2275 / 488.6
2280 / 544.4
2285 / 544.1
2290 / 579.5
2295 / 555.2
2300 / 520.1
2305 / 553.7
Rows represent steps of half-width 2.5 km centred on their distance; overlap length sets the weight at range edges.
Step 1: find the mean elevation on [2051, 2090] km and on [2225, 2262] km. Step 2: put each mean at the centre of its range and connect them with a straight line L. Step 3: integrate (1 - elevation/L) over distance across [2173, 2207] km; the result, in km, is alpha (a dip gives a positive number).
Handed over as 3.9 km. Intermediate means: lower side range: 446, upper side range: 490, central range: 422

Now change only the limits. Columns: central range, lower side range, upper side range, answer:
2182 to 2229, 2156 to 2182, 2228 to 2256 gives 7.5 km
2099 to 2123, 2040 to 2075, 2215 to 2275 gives 2.5 km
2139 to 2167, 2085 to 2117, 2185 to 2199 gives -1.5 km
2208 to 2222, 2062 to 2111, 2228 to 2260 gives 2.5 km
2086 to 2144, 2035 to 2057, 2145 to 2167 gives 5.5 km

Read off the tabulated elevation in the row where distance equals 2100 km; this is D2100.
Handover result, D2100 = 433.6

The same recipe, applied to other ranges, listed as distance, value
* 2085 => 444.3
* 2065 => 413.8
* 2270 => 416.7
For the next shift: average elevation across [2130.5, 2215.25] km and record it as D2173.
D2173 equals 436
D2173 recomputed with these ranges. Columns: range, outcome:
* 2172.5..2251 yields 443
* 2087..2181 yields 436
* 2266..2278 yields 446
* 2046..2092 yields 446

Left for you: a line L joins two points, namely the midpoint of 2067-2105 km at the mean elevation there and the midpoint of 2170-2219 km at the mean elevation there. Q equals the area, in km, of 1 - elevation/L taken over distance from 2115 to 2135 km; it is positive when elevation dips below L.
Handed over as 4.59 km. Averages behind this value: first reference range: 456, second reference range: 416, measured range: 340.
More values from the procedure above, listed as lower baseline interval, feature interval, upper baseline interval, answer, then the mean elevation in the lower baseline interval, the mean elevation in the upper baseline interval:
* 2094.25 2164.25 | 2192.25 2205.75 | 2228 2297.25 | 2.43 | 423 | 496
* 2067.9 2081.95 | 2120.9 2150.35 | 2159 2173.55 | 4.03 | 450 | 462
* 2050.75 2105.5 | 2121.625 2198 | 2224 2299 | 5.55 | 451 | 495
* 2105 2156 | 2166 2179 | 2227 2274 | -1.34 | 408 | 470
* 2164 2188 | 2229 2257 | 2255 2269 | -4.02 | 462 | 428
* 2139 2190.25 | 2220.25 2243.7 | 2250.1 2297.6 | 0.02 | 462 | 495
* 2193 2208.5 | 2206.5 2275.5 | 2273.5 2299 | -0.72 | 367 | 543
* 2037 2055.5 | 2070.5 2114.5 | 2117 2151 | -4.44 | 443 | 388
